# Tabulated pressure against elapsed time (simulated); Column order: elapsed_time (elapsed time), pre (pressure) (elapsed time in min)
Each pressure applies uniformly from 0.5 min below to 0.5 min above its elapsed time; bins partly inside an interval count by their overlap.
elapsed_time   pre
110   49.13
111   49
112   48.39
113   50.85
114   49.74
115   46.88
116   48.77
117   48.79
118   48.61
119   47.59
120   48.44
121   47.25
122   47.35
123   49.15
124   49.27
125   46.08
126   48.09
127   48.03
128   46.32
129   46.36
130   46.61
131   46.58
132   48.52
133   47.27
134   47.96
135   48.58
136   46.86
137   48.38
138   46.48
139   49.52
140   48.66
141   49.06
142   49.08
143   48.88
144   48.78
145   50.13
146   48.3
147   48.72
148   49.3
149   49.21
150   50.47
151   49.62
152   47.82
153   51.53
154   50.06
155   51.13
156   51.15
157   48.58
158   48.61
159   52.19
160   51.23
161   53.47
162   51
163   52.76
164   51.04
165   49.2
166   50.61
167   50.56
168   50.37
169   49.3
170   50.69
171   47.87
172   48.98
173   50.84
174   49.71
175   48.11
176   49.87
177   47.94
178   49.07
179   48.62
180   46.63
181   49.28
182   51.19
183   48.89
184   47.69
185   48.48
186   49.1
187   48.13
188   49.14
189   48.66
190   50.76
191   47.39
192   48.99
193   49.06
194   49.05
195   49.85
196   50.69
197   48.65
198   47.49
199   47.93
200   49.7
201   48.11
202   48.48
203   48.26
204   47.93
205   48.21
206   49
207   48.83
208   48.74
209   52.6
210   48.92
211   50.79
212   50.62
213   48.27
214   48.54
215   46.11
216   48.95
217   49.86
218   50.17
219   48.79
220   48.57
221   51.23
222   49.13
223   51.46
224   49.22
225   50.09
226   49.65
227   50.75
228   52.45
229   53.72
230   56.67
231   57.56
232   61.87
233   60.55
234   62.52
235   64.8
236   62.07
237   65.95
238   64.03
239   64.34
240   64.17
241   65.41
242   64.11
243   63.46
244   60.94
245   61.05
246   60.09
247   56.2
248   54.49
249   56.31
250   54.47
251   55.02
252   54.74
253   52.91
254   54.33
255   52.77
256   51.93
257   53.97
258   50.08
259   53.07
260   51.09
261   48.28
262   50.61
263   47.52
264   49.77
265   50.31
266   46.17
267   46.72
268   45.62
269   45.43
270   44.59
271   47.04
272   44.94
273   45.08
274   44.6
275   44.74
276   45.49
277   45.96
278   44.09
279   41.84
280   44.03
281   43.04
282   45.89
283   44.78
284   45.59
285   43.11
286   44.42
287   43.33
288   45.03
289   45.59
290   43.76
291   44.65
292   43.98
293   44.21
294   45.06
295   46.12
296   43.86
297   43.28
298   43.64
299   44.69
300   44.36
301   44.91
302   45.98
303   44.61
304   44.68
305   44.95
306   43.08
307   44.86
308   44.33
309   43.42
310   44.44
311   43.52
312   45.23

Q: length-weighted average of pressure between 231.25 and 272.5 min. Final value 55.2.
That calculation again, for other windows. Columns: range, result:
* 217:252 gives 57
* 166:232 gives 49.6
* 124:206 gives 49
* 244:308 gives 47.6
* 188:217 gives 49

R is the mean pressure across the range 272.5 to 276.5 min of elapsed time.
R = 45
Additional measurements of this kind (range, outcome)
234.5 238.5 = 64.2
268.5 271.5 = 45.7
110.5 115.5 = 49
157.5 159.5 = 50.4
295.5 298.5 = 43.6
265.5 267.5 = 46.4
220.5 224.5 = 50.3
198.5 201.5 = 48.6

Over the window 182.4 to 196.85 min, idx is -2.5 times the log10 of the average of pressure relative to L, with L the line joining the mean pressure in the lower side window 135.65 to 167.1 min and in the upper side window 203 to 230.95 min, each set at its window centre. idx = 0.02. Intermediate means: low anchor 49.8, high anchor 50.1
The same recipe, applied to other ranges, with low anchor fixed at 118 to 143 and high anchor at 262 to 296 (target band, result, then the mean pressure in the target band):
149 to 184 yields -0.060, 49.9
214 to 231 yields -0.097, 50.6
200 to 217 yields -0.056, 48.9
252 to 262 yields -0.143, 52.1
